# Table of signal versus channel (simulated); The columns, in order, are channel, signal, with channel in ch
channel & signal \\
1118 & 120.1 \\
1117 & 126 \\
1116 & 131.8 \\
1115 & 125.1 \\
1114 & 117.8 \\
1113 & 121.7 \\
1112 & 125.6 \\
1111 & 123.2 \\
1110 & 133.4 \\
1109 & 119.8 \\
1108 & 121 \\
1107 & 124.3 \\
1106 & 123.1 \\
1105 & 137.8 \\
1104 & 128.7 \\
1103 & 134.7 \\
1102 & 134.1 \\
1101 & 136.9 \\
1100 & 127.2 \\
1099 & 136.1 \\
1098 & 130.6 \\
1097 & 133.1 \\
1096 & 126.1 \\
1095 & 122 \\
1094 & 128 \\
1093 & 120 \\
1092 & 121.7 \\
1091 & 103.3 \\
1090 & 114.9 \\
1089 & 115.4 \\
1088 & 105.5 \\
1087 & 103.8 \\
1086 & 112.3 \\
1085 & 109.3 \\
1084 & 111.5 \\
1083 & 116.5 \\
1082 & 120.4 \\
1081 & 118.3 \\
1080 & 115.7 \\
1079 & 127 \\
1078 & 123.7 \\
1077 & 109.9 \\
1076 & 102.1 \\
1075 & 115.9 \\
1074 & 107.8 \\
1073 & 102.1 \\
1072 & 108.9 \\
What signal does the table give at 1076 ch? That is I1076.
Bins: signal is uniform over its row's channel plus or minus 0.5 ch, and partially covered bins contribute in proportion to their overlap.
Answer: 102.1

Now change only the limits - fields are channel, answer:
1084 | 111.5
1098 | 130.6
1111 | 123.2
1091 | 103.3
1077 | 109.9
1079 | 127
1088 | 105.5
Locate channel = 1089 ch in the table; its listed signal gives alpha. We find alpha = 115.4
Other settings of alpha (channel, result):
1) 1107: 124.3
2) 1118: 120.1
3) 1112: 125.6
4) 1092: 121.7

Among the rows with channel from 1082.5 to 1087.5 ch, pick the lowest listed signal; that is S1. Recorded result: 103.8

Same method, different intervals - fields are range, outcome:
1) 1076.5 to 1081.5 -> 109.9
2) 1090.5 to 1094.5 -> 103.3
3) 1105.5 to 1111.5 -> 119.8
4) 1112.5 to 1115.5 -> 117.8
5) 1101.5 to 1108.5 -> 121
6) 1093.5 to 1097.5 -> 122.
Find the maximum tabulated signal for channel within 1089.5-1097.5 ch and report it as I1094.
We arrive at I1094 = 133.1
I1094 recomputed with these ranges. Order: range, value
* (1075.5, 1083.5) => 127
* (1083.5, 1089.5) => 115.4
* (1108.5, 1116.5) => 133.4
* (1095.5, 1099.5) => 136.1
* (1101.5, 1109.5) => 137.8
